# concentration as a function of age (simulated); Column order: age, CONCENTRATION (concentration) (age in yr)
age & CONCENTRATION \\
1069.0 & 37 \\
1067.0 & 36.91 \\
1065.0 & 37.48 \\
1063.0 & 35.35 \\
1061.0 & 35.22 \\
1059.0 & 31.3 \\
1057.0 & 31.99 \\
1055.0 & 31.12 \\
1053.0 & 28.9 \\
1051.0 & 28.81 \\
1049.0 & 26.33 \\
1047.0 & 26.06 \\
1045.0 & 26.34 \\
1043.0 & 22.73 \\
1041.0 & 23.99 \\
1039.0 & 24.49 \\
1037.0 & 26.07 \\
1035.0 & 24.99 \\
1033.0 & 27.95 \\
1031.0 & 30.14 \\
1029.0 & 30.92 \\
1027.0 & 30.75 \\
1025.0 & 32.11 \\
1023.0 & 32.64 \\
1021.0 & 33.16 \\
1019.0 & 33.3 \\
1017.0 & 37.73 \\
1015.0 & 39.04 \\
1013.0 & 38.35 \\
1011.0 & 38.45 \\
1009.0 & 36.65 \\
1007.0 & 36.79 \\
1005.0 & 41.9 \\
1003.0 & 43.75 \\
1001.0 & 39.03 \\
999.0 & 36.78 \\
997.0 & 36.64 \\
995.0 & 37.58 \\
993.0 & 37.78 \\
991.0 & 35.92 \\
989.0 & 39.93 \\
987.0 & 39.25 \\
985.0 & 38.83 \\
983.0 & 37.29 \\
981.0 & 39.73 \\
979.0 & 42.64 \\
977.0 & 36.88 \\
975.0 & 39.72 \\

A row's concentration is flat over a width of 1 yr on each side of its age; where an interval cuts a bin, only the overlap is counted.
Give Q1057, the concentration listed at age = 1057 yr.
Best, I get 31.99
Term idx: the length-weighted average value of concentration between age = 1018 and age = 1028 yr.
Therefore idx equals 32.4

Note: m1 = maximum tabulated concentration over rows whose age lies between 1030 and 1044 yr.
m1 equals 30.14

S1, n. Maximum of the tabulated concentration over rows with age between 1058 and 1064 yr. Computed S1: 35.35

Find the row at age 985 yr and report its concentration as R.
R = 38.83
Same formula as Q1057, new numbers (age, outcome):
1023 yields 32.64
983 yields 37.29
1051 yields 28.81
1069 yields 37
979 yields 42.64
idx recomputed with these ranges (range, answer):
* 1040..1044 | 23.4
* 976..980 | 39.8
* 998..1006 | 40.4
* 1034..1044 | 24.5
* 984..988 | 39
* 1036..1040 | 25.3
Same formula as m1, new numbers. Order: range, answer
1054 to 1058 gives 31.99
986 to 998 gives 39.93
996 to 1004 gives 43.75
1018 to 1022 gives 33.3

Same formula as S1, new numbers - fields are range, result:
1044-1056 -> 31.12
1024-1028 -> 32.11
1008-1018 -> 39.04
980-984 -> 39.73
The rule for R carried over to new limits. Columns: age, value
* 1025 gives 32.11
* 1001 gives 39.03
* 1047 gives 26.06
